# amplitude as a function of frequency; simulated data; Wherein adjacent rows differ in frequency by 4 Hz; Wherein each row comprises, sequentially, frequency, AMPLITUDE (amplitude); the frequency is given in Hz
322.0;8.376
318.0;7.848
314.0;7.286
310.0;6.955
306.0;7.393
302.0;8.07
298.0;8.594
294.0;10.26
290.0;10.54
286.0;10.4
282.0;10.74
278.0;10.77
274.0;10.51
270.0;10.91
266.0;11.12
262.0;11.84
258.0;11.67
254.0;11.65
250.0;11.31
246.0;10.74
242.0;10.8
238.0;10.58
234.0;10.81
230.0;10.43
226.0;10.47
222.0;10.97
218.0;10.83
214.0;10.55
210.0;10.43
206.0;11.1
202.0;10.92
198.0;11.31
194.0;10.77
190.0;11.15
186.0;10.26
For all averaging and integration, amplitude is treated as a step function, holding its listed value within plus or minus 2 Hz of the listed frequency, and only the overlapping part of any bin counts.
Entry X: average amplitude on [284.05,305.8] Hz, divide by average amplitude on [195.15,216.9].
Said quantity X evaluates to 0.9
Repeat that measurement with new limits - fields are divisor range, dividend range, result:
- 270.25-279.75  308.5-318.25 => 0.68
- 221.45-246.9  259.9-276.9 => 1.04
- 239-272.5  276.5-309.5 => 0.84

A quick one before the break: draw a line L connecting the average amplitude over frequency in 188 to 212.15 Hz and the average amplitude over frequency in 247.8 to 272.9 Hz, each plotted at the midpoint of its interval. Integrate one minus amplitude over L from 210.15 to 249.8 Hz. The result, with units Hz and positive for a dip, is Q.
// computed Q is 1.6 Hz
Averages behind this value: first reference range 10.9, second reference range 11.4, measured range 10.7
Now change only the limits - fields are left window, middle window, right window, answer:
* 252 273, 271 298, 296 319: -2.4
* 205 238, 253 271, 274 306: -2.3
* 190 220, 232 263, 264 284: -0.9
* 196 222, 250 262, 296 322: -2.9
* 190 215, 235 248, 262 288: 0.2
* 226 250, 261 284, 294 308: -3.7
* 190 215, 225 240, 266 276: 0.4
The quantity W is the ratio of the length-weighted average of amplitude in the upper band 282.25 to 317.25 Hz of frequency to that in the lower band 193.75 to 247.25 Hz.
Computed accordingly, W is 0.81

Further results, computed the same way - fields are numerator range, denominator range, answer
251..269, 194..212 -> 1.05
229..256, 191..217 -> 1.01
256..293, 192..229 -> 1.01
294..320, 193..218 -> 0.73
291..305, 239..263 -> 0.80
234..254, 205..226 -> 1.02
